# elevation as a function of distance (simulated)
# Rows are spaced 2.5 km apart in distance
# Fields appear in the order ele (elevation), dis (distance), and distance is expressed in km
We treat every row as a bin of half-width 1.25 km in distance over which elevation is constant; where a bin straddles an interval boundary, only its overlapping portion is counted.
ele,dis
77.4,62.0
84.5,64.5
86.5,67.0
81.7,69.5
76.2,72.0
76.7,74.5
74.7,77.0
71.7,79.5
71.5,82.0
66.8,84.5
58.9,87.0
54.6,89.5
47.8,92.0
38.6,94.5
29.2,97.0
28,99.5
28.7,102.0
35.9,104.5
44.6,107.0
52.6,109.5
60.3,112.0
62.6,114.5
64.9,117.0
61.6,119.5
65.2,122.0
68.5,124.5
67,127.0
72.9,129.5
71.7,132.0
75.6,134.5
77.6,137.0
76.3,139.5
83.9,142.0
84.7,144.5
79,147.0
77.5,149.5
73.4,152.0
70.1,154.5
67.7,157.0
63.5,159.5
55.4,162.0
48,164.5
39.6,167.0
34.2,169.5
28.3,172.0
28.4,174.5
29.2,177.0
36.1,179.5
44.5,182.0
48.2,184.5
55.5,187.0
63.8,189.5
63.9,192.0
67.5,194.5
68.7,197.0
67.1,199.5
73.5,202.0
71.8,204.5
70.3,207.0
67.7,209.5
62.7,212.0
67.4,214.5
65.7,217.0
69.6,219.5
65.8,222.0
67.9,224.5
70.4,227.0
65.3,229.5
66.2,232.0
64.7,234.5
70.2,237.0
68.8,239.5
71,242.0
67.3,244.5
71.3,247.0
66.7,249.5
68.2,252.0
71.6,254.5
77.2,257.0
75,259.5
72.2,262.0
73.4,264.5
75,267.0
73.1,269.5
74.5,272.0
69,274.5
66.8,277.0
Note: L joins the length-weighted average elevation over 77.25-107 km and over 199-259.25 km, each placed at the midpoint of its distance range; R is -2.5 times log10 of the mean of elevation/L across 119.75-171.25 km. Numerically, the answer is -0.19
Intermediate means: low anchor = 49.1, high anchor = 68.8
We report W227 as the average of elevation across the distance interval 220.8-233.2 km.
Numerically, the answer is 67.1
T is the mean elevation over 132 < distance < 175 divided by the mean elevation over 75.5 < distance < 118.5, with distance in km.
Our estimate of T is 1.20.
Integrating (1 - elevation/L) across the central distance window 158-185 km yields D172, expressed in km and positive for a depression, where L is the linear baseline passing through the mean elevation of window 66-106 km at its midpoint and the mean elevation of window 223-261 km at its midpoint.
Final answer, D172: 9.5 km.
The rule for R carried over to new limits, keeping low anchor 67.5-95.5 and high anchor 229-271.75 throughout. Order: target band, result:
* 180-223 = 0.090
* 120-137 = -0.046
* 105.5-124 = 0.141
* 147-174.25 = 0.217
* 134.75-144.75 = -0.177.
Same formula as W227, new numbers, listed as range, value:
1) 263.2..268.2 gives 74.2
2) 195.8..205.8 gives 70.3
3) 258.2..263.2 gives 73.7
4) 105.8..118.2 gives 57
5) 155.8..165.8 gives 58.5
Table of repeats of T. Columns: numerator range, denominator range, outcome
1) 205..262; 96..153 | 1.10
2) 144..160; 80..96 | 1.30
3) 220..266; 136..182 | 1.20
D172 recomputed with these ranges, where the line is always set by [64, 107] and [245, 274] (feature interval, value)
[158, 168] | 1.9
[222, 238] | 0.6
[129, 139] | -2.0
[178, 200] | 3.4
